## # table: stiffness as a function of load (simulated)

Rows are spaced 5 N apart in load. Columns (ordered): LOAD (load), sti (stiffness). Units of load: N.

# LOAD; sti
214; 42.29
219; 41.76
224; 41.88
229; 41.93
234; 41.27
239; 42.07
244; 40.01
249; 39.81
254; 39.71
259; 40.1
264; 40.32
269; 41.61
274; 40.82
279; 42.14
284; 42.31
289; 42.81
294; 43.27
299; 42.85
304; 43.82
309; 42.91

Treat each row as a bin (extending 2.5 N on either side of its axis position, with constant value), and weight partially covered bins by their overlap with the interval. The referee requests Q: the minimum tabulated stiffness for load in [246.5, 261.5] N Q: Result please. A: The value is 39.71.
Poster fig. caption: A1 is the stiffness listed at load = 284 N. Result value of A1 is 42.31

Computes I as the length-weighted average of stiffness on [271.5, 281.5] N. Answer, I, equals 41.5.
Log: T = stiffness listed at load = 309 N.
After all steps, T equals 42.91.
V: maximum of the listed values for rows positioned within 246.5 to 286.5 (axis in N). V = 42.31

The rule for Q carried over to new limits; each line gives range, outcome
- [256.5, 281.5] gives 40.1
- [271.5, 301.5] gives 40.82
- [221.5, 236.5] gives 41.27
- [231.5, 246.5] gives 40.01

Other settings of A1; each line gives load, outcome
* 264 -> 40.32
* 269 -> 41.61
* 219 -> 41.76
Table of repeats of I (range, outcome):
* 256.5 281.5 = 41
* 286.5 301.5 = 43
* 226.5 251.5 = 41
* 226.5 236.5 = 41.6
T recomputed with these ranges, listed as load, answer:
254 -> 39.71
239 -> 42.07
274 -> 40.82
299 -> 42.85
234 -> 41.27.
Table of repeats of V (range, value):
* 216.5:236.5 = 41.93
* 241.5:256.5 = 40.01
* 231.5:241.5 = 42.07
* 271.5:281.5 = 42.14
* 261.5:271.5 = 41.61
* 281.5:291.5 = 42.81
